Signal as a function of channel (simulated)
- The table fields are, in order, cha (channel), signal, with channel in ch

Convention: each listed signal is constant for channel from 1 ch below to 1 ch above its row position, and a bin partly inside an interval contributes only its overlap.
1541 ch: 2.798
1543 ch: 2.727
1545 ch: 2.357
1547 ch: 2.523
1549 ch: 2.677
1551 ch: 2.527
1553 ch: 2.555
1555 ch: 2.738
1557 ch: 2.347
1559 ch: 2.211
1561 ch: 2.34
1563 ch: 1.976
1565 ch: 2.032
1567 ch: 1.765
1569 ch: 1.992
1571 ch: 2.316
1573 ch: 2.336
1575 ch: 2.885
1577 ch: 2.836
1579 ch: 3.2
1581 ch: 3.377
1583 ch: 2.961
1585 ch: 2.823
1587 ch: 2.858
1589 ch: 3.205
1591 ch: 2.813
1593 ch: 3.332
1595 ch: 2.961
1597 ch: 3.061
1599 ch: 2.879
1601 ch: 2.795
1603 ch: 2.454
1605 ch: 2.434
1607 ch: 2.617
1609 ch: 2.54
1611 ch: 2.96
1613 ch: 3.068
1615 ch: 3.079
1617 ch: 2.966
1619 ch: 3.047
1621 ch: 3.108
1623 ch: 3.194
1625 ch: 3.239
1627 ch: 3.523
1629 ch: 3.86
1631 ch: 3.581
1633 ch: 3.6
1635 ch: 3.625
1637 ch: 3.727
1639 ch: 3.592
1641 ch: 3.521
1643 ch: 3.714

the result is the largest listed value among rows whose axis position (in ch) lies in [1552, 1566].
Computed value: 2.738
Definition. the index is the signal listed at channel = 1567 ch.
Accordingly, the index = 1.765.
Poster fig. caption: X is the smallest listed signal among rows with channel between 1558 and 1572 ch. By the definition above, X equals 1.765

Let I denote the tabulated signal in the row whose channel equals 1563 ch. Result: 1.976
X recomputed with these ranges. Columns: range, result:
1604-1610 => 2.434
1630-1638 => 3.581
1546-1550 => 2.523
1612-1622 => 2.966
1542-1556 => 2.357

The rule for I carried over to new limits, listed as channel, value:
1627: 3.523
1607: 2.617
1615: 3.079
